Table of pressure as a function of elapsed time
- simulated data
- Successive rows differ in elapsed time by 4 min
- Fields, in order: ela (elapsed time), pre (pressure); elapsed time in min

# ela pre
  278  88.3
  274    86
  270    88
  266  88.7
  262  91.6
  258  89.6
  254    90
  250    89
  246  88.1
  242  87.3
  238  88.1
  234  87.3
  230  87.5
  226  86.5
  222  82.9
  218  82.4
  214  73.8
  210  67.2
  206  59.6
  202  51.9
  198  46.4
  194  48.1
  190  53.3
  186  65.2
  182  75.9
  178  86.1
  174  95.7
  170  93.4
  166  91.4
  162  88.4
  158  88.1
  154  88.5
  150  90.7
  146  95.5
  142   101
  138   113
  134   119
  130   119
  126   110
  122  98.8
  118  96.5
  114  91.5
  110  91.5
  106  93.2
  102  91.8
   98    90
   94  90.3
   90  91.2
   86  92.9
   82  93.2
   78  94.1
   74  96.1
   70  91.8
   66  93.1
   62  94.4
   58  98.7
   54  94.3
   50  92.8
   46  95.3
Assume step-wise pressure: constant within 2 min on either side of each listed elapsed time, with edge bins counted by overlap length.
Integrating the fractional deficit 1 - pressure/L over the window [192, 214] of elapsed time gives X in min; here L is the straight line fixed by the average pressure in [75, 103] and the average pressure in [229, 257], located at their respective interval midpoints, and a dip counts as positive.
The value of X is 8.1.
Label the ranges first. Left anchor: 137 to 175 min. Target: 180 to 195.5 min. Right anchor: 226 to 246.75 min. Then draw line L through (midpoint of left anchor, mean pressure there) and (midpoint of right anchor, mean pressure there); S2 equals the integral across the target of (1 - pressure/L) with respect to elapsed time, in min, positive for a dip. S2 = 5.2 min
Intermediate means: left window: 94.1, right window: 87.5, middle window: 61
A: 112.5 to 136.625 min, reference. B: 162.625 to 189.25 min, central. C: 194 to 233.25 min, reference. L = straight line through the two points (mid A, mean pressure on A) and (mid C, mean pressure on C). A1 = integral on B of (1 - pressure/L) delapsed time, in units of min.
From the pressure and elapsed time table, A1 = 0.8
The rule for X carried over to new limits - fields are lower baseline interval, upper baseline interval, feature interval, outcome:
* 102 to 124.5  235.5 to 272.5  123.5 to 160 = -3.7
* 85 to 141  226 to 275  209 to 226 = 2.4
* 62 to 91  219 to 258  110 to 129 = -1.6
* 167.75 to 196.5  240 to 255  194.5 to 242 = 5.0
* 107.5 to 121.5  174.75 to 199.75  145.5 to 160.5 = -2.3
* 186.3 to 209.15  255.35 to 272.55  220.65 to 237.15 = -3.7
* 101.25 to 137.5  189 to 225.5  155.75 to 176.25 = -2.4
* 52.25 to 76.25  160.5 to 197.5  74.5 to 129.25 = -4.0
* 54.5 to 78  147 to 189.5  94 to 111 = 0.0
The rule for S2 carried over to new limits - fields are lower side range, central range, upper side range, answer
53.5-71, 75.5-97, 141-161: 0.4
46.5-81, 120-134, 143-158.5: -2.8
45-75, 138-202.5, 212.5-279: 6.9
